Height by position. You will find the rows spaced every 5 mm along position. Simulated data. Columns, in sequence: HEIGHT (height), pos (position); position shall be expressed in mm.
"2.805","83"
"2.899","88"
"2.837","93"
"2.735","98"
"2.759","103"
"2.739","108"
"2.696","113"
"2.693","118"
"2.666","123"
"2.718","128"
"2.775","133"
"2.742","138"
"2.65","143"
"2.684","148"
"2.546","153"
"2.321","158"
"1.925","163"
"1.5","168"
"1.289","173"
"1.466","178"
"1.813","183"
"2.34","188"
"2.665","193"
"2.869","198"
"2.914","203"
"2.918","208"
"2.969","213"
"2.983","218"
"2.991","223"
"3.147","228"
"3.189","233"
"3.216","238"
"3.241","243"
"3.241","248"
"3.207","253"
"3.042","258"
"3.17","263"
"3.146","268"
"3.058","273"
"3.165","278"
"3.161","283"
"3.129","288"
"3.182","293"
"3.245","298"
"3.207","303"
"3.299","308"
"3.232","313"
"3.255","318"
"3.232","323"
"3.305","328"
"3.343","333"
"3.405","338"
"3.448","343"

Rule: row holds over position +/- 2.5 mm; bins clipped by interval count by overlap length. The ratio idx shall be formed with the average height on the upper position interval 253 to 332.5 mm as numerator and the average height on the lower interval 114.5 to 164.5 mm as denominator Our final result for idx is 1.23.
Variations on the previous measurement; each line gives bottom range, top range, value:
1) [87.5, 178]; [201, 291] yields 1.26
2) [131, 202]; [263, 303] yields 1.39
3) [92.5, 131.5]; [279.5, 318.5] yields 1.18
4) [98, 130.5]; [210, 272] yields 1.15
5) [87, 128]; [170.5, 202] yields 0.77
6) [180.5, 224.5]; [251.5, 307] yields 1.16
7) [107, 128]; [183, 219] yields 1.01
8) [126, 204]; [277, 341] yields 1.40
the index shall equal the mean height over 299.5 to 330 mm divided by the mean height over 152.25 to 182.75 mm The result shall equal 1.8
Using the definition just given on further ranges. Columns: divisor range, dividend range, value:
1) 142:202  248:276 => 1.44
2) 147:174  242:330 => 1.56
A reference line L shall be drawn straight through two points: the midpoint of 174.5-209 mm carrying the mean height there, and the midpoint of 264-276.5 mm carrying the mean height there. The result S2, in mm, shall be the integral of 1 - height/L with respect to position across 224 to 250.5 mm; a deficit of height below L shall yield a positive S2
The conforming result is -3.7 mm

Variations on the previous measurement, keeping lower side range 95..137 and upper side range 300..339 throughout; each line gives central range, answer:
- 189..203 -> 0.9 mm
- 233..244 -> -0.6 mm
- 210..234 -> -0.2 mm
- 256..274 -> 0.1 mm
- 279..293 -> 0.2 mm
